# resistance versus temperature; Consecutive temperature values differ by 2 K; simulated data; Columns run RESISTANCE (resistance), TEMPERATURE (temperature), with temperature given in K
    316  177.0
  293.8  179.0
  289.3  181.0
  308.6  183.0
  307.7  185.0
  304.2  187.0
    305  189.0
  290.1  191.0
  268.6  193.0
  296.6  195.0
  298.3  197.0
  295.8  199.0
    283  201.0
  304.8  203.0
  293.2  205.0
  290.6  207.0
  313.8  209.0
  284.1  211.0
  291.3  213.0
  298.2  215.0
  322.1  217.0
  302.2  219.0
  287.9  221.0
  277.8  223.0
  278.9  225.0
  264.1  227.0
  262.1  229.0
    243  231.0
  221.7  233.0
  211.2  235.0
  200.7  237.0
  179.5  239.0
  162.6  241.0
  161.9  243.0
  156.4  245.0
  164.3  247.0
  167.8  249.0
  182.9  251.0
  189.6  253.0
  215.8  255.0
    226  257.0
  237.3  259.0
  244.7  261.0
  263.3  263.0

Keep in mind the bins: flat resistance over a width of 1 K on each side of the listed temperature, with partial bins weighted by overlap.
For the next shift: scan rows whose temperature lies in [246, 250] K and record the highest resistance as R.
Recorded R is 167.8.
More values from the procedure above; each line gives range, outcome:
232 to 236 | 221.7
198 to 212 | 313.8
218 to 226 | 302.2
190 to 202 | 298.3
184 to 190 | 307.7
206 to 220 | 322.1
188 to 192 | 305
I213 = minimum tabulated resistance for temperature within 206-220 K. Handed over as 284.1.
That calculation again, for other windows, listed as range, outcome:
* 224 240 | 179.5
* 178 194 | 268.6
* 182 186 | 307.7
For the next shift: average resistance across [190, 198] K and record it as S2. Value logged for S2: 288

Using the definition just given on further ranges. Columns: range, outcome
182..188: 307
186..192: 300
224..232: 262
